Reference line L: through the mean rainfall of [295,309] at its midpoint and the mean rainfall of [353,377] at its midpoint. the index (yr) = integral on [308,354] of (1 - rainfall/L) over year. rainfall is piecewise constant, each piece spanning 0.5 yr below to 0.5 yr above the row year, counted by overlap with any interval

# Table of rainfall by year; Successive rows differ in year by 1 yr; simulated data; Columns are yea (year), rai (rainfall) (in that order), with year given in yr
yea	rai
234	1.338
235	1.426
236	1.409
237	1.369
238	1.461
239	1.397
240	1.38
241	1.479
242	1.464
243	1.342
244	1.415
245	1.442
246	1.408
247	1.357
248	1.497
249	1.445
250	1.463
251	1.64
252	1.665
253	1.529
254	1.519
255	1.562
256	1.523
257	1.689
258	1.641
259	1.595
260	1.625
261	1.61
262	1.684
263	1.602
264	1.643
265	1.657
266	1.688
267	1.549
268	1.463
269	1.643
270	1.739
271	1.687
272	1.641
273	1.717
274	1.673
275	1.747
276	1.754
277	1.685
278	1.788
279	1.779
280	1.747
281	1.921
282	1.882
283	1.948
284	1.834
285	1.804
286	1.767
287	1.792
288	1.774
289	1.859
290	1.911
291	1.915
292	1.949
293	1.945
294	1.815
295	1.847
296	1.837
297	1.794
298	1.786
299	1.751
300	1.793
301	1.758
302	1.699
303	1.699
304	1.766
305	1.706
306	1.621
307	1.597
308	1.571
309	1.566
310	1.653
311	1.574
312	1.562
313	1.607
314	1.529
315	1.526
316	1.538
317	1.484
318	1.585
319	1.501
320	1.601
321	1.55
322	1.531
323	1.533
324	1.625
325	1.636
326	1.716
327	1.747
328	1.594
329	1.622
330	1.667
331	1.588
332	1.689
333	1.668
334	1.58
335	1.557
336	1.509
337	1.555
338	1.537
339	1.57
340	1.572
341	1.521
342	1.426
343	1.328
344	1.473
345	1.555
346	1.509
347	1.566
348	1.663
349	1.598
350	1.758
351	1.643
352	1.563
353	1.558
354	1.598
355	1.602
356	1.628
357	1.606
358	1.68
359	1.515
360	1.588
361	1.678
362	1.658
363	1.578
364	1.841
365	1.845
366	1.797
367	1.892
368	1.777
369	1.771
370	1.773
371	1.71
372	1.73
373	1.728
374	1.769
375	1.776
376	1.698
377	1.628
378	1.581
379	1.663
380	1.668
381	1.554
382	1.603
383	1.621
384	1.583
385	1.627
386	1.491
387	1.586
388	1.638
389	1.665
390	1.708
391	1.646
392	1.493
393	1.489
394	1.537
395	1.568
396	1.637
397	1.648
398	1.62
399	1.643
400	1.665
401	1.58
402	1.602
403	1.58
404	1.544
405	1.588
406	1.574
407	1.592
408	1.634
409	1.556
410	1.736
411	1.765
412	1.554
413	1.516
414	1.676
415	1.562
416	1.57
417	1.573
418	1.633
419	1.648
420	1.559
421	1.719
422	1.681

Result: 3.6 yr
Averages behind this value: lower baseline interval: 1.72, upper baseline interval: 1.7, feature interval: 1.58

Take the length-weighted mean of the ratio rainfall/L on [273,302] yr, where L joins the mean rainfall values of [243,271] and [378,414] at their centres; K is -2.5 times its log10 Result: -0.15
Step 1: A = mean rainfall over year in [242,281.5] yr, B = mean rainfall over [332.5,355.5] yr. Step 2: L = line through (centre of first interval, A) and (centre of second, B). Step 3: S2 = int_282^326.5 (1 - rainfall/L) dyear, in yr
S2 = -3.3 yr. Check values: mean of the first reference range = 1.61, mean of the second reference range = 1.56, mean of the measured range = 1.7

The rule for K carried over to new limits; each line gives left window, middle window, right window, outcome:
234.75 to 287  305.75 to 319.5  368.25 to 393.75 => 0.041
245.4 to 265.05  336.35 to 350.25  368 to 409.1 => 0.047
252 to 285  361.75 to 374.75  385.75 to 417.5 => -0.090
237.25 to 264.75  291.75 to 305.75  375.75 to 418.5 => -0.157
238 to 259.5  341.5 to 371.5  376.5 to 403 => -0.040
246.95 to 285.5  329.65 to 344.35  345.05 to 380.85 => 0.081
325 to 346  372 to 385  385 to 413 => -0.042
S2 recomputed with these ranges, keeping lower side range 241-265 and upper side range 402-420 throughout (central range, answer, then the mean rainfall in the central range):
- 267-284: -2.1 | 1.74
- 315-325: 0.1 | 1.55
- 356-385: -1.8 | 1.69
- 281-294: -2.6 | 1.87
